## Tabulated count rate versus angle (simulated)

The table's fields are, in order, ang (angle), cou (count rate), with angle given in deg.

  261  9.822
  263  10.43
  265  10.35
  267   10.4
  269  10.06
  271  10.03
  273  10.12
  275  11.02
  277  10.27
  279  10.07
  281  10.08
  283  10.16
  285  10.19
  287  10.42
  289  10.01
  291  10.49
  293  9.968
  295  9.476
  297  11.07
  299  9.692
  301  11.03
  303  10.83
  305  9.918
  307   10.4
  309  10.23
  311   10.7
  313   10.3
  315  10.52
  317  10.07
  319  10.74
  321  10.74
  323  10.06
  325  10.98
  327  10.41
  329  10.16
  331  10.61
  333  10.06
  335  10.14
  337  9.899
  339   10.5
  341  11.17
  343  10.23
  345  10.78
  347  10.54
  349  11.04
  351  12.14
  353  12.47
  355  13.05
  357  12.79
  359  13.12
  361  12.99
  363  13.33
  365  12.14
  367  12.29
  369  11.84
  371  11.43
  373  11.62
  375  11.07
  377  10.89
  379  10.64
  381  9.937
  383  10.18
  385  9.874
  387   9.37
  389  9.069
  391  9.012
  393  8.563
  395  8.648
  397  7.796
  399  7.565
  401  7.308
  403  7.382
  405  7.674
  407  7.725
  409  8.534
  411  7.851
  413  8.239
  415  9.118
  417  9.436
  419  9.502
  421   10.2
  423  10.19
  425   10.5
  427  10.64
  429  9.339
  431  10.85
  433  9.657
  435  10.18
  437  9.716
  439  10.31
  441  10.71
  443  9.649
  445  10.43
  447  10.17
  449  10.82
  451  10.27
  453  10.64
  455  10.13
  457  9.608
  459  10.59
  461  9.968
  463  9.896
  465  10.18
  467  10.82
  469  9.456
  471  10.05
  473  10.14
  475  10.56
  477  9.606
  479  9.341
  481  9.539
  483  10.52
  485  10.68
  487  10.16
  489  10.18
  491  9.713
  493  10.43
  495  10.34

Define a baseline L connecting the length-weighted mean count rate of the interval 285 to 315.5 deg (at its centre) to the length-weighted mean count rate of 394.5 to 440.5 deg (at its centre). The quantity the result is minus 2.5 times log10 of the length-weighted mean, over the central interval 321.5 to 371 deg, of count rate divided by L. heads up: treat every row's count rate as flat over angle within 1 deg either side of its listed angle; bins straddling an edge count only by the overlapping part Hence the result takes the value -0.16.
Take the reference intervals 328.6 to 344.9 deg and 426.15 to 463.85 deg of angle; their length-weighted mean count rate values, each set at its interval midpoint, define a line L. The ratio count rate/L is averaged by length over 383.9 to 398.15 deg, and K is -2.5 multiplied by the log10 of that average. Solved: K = 0.16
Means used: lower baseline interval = 10.4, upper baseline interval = 10.2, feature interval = 8.9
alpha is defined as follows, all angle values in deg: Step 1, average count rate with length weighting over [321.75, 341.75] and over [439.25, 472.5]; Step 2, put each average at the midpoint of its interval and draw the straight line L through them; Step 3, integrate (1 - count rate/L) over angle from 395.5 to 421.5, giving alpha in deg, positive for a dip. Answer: 5.0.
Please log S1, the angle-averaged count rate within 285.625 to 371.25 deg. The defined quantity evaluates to 10.9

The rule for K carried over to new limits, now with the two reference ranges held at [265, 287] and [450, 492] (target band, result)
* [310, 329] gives -0.03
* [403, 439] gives 0.09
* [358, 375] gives -0.20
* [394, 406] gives 0.30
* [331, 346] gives -0.02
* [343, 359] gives -0.16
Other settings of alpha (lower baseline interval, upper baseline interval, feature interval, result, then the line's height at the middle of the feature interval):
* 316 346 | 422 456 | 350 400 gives -2.5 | 10.4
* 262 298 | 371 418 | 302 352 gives -3.9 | 9.77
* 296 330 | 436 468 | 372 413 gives 5.2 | 10.3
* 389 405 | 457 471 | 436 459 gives -1.5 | 9.61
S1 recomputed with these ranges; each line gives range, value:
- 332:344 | 10.3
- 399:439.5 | 9.16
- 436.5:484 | 10.1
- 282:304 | 10.3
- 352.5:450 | 10.1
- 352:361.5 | 12.9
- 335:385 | 11.4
